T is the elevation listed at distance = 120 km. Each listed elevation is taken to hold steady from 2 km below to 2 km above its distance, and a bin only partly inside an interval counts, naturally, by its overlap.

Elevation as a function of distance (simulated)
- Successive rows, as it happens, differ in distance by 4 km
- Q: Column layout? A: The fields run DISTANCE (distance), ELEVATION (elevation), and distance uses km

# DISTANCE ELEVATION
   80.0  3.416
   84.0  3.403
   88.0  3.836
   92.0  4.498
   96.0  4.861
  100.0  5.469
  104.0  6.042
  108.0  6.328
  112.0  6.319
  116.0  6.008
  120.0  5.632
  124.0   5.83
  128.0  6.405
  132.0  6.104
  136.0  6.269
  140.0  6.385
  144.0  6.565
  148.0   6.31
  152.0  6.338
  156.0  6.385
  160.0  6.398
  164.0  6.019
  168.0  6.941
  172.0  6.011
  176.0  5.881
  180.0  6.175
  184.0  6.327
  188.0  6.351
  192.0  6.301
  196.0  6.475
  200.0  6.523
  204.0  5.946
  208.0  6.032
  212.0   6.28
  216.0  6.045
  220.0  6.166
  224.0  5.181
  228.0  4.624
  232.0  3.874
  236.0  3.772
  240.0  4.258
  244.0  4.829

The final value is 5.632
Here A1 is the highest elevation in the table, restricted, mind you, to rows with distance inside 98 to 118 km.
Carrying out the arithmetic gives 6.328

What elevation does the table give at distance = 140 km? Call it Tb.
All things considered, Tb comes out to 6.385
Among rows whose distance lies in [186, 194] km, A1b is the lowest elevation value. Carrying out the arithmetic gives 6.301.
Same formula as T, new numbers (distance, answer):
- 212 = 6.28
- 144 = 6.565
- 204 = 5.946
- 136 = 6.269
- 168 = 6.941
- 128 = 6.405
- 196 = 6.475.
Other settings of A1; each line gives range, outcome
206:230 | 6.28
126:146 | 6.565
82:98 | 4.861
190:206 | 6.523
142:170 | 6.941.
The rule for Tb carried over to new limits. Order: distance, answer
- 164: 6.019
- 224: 5.181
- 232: 3.874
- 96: 4.861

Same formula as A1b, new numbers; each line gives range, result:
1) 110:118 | 6.008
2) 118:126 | 5.632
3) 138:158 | 6.31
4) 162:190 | 5.881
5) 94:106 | 4.861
